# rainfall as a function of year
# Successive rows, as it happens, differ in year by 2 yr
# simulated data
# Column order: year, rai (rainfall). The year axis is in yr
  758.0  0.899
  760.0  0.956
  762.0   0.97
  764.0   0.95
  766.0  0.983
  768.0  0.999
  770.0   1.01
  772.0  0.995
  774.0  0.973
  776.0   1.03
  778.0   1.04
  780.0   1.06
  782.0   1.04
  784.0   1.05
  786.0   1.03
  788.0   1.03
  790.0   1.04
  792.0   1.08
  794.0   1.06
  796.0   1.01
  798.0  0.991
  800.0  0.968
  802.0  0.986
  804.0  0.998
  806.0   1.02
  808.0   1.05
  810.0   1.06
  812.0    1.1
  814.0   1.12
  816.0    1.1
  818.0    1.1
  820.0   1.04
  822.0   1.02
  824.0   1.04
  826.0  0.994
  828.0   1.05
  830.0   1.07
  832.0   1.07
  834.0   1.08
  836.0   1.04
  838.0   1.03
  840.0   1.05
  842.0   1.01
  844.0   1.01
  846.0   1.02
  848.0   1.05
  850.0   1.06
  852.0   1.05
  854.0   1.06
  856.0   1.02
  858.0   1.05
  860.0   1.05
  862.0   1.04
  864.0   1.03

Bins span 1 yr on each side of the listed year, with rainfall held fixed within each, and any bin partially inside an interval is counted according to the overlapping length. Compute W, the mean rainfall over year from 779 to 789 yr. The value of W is 1.04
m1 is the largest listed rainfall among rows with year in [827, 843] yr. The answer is 1.08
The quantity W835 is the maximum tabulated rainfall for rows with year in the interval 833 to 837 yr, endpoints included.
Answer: 1.08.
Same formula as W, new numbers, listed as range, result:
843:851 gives 1.04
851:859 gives 1.05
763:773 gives 0.987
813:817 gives 1.11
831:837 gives 1.06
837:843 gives 1.03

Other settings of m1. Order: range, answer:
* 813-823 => 1.12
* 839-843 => 1.05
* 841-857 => 1.06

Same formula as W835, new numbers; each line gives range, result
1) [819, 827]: 1.04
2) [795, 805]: 1.01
